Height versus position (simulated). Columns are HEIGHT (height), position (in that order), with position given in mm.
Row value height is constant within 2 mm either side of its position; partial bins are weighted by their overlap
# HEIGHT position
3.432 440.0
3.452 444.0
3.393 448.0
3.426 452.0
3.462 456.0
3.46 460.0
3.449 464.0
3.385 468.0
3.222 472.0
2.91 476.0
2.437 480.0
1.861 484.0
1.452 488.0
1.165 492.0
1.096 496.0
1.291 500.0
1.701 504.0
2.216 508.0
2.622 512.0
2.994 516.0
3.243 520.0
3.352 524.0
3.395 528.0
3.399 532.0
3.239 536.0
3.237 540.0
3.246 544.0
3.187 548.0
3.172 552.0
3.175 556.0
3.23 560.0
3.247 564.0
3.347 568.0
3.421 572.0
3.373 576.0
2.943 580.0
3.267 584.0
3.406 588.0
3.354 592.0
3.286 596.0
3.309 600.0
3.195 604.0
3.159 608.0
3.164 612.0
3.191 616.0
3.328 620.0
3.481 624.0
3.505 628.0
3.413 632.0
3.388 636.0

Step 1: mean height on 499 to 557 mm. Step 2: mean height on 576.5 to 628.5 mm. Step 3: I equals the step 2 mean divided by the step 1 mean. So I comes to 1.12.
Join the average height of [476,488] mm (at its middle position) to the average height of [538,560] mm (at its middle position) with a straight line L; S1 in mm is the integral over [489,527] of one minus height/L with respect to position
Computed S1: 6.1 mm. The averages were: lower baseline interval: 2.16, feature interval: 2.2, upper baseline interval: 3.21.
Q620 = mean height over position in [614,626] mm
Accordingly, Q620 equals 3.33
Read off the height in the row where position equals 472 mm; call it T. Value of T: 3.222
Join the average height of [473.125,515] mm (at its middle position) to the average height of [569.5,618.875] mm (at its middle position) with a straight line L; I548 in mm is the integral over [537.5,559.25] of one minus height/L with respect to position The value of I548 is -4.6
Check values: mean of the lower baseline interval 1.93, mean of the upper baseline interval 3.26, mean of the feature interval 3.21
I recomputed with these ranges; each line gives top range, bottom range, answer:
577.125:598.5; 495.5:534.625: 1.25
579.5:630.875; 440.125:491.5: 1.11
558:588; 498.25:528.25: 1.27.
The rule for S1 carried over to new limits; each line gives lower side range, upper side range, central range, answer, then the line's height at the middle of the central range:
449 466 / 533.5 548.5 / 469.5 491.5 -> 6.98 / 3.39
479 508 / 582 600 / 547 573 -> -4.51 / 2.77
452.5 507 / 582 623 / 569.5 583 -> -0.73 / 3.09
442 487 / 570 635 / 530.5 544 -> -0.33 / 3.2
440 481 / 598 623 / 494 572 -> 9.18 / 3.26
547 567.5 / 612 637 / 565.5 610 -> 0.06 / 3.28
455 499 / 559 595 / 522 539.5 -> -2.51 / 2.92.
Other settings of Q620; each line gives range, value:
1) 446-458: 3.43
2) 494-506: 1.36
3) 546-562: 3.19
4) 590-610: 3.26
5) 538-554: 3.21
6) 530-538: 3.32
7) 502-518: 2.38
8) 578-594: 3.24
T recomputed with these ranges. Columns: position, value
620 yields 3.328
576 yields 3.373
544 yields 3.246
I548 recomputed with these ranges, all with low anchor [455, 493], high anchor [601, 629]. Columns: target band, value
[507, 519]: 0.70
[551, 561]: -0.50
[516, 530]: -1.83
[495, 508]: 6.01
